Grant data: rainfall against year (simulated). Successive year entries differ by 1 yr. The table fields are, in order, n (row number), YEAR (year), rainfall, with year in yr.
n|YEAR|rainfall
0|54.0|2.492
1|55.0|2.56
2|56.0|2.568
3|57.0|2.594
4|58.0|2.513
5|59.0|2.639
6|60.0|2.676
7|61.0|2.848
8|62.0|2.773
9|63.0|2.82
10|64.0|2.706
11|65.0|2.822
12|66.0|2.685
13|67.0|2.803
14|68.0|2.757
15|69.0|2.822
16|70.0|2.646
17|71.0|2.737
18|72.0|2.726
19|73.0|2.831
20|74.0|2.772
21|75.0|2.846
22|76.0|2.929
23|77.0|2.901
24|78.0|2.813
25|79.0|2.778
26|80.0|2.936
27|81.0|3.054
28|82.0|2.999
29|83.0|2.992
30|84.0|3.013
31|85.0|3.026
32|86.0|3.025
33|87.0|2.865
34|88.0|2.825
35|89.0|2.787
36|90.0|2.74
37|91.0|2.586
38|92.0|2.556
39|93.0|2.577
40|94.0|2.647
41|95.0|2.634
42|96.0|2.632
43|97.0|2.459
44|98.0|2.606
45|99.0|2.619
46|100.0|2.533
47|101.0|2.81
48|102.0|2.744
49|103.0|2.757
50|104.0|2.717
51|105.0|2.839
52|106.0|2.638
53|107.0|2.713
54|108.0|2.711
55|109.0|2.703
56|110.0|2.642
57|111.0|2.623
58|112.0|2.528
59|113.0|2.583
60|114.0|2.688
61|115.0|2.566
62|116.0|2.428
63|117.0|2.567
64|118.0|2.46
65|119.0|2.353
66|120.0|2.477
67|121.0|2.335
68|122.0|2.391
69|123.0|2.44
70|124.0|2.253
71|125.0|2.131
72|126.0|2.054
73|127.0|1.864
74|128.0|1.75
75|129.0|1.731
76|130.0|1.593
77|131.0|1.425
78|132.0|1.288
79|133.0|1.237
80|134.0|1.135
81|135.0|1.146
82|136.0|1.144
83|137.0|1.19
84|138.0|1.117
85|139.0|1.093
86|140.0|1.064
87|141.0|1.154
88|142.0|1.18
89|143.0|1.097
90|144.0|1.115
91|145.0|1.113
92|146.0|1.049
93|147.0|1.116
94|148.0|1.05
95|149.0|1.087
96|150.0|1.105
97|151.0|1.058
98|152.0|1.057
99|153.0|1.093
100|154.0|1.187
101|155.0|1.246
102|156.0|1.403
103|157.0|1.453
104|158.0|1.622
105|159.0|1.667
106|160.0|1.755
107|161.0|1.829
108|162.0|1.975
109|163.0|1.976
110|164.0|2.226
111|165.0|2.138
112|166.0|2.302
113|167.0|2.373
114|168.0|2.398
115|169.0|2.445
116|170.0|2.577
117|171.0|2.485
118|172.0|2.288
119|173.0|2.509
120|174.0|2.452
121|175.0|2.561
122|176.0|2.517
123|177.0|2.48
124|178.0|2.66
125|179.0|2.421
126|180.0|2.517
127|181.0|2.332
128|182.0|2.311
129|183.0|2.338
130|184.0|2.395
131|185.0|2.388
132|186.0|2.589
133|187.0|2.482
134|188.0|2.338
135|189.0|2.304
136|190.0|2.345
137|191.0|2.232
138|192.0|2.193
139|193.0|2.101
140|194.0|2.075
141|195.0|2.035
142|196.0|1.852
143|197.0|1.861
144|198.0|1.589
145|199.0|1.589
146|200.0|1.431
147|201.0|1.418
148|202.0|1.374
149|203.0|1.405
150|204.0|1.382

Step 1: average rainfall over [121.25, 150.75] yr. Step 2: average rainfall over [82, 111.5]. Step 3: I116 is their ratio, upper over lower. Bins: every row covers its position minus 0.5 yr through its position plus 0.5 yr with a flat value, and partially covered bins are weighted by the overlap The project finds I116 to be 0.52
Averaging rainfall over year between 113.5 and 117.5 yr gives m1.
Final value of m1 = 2.56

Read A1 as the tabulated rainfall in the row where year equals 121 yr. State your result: 2.335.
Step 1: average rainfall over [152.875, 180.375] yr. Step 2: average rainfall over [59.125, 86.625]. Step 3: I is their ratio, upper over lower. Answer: 0.74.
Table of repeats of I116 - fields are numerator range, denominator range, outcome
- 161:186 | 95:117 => 0.90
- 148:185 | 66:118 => 0.73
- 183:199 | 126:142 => 1.61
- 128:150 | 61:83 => 0.43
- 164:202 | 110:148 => 1.26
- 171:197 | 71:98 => 0.84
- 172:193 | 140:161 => 1.94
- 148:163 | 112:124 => 0.57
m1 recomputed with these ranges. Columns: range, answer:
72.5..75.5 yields 2.82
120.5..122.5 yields 2.36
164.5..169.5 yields 2.33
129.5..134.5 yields 1.34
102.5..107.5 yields 2.73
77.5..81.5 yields 2.9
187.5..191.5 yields 2.3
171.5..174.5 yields 2.42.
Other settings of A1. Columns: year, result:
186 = 2.589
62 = 2.773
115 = 2.566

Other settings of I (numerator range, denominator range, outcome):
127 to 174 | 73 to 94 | 0.55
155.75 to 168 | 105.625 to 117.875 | 0.74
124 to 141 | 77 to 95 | 0.51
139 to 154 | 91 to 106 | 0.41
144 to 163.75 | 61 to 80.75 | 0.49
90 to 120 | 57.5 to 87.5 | 0.93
